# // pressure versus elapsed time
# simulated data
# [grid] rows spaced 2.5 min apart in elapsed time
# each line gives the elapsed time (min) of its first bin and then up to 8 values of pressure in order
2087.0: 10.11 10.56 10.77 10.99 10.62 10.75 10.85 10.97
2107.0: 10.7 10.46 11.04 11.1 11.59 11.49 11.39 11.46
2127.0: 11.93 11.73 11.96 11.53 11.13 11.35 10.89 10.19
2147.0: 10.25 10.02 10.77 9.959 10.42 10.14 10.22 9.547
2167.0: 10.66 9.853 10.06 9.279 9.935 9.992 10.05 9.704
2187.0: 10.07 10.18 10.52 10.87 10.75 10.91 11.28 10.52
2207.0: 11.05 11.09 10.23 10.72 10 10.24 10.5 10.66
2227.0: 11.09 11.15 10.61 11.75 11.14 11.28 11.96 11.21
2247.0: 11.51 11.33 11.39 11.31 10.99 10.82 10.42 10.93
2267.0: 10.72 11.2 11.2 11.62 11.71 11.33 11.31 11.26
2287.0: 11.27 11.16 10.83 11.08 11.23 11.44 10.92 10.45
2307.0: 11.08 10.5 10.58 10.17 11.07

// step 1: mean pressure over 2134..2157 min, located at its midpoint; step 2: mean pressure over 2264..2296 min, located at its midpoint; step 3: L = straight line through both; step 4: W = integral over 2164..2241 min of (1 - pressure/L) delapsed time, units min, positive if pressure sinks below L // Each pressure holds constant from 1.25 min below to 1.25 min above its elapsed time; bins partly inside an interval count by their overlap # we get 2.5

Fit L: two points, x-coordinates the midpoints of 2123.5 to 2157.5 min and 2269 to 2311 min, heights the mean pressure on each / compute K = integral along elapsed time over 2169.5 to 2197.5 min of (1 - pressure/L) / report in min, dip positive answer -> 2.4 min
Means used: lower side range 11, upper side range 11.1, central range 10.1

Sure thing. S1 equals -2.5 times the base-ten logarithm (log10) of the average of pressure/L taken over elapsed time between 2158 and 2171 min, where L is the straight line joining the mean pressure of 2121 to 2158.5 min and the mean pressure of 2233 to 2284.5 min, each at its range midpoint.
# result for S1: 0.098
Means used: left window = 11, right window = 11.3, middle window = 10.1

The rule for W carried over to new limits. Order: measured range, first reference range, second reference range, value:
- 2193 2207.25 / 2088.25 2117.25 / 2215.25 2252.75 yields 0.1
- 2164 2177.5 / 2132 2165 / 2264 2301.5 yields 1.0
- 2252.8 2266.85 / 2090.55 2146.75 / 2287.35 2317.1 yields 0.0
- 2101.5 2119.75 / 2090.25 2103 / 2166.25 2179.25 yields -0.7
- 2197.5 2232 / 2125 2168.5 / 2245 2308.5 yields 0.7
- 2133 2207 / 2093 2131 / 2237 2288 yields 5.2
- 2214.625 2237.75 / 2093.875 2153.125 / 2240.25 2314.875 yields 0.6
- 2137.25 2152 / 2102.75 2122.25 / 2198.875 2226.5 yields 0.5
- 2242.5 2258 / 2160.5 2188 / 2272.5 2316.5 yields -1.0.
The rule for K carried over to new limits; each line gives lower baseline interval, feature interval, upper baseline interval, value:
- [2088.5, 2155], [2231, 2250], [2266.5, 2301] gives -0.3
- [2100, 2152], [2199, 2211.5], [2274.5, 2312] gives 0.2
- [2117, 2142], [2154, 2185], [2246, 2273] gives 3.8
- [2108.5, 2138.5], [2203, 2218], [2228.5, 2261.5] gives 0.9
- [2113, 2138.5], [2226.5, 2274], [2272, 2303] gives 0.7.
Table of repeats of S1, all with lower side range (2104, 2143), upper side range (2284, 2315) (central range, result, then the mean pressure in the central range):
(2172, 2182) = 0.142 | 9.82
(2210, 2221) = 0.076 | 10.4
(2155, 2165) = 0.113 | 10.1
